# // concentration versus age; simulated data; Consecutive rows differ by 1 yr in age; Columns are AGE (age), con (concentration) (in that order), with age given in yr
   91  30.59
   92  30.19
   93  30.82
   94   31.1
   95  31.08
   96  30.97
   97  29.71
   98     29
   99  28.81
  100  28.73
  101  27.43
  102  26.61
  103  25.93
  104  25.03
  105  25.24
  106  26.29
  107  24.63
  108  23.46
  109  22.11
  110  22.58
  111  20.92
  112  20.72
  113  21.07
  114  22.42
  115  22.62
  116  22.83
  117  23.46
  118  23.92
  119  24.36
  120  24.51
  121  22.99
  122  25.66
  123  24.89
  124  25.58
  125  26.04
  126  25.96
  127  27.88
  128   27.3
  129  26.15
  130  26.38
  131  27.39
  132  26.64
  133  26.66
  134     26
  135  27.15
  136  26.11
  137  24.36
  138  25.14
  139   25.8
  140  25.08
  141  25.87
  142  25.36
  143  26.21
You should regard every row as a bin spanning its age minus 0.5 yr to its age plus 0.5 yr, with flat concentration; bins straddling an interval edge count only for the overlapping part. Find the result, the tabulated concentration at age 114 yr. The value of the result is 22.42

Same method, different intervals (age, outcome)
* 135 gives 27.15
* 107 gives 24.63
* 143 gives 26.21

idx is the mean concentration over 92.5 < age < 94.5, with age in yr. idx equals 31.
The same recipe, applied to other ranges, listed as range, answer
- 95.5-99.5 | 29.6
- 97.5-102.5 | 28.1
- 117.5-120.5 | 24.3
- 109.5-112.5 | 21.4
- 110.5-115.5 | 21.6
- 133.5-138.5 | 25.8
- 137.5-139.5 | 25.5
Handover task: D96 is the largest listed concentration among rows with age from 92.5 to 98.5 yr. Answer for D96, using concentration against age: 31.1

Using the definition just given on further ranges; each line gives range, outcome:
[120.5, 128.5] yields 27.88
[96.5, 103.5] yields 29.71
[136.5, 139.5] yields 25.8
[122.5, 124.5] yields 25.58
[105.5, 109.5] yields 26.29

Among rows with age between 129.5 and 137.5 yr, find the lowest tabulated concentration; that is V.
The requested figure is 24.36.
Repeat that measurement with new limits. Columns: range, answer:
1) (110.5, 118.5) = 20.72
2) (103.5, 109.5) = 22.11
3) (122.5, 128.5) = 24.89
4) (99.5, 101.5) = 27.43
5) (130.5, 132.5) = 26.64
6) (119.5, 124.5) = 22.99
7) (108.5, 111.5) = 20.92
